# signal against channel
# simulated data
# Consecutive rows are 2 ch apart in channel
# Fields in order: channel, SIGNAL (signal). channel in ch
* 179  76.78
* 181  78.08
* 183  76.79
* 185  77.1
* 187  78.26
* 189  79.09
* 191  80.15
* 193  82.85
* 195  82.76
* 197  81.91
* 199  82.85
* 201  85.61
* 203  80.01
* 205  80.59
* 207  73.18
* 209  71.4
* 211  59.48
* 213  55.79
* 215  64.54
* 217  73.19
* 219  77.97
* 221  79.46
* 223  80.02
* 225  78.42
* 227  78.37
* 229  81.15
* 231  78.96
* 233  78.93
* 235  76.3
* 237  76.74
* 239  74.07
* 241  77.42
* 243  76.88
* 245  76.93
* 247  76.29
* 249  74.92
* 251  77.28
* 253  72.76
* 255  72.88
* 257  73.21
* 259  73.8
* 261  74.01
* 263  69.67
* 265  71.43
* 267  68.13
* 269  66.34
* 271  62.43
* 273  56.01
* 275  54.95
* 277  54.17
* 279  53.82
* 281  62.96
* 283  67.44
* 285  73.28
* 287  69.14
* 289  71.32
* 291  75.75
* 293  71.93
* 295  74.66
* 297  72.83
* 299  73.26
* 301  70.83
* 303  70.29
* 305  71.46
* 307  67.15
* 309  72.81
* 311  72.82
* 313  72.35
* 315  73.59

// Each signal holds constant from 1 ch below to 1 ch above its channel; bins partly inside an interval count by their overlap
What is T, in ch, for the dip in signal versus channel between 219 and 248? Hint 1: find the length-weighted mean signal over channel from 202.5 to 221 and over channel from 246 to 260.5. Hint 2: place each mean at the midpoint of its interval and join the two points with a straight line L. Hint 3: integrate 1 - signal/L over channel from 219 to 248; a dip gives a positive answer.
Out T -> -2.04 ch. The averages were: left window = 70.9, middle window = 77.9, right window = 74.4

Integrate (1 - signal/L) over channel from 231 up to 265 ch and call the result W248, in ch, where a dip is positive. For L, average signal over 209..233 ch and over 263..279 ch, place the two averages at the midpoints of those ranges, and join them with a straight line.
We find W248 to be -3.99 ch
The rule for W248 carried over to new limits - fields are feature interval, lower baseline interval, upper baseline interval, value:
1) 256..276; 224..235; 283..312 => 2.2 ch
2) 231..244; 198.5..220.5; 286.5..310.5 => -0.8 ch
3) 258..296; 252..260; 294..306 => 3.0 ch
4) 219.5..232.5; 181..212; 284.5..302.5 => -0.5 ch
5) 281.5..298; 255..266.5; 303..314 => 0.0 ch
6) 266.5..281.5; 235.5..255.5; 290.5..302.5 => 3.0 ch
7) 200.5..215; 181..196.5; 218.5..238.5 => 1.4 ch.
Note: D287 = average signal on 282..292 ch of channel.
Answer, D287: 71.4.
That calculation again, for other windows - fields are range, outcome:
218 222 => 78.7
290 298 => 73.8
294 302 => 72.9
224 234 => 79.2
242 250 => 76.3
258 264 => 72.5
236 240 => 75.4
